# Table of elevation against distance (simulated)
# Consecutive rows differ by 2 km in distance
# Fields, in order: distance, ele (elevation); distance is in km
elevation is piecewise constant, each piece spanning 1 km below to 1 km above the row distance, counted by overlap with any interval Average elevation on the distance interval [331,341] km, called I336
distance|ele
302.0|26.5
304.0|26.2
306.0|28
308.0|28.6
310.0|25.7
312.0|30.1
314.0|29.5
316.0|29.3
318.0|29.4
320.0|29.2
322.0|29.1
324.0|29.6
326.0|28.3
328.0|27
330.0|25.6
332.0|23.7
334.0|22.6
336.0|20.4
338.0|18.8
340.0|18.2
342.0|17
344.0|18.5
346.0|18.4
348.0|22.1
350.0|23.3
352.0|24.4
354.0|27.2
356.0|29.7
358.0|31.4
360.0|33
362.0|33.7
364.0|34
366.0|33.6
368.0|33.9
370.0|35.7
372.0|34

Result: 20.7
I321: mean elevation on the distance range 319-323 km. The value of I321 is 29.1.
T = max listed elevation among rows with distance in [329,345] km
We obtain 25.6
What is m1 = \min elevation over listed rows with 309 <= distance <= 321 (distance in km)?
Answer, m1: 25.7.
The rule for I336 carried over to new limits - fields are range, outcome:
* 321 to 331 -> 27.9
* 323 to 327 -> 29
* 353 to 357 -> 28.4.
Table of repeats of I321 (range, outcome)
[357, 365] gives 33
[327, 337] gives 23.9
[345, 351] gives 21.3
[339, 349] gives 18.8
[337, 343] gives 18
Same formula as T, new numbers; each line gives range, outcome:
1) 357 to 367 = 34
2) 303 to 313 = 30.1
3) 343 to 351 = 23.3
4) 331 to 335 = 23.7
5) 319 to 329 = 29.6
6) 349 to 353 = 24.4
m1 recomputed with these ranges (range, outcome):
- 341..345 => 17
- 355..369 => 29.7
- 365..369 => 33.6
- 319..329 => 27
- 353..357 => 27.2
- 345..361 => 18.4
